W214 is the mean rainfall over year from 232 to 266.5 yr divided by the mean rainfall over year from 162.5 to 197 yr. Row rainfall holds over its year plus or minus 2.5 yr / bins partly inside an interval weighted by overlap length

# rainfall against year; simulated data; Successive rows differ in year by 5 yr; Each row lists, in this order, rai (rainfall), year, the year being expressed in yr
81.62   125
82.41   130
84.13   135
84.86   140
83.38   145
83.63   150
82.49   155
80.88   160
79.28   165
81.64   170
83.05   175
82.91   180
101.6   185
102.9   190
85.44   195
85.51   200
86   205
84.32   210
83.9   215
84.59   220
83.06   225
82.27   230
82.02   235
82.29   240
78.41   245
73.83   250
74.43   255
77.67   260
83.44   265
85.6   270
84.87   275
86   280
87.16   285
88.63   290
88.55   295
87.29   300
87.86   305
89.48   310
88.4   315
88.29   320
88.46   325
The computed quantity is 0.89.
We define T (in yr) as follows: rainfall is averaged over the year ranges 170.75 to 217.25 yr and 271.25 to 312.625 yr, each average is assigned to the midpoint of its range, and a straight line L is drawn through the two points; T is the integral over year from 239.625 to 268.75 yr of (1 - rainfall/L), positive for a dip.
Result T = 3.1 yr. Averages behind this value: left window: 88.2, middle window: 78.4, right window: 87.4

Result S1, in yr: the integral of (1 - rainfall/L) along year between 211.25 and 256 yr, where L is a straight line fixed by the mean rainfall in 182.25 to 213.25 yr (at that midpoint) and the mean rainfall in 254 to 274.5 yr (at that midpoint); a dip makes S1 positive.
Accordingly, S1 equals 2.5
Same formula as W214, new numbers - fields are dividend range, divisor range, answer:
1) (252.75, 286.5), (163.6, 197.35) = 0.93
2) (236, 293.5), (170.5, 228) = 0.94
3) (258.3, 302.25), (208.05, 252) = 1.05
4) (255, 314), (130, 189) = 1.01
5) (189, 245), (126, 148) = 1.02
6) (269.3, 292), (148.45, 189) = 1.02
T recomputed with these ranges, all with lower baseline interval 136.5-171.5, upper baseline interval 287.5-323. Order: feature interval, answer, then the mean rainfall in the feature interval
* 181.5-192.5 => -2.2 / 100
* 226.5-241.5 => 0.6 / 82.2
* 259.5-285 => 0.8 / 84.3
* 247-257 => 1.4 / 74.3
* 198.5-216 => -0.1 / 85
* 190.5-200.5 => -0.6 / 89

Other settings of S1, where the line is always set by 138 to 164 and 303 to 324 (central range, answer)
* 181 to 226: -2.1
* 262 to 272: 0.3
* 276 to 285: 0.1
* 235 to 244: 0.5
